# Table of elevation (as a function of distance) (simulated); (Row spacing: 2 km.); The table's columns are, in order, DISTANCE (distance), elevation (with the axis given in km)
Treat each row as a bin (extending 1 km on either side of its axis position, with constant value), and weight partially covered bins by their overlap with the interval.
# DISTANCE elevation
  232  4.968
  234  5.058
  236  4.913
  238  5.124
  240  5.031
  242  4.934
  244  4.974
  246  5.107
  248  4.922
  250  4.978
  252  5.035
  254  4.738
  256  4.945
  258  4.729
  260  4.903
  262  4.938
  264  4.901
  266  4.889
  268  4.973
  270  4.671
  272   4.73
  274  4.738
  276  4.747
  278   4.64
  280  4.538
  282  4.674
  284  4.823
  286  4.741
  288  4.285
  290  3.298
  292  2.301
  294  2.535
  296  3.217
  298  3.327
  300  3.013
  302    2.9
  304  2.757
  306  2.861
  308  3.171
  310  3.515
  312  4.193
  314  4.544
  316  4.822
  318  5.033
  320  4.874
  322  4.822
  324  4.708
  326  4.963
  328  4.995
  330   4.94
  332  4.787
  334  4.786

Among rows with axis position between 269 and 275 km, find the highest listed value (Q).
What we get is 4.738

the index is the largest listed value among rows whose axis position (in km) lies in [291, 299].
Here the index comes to 3.327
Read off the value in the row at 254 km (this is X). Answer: 4.738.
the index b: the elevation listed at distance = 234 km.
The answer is 5.058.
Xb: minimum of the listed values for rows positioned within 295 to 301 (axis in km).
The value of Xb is 3.013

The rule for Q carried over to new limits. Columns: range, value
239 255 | 5.107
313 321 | 5.033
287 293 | 4.285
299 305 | 3.013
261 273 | 4.973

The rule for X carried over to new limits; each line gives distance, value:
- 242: 4.934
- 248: 4.922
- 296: 3.217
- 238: 5.124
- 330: 4.94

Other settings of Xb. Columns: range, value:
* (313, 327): 4.544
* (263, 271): 4.671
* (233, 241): 4.913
